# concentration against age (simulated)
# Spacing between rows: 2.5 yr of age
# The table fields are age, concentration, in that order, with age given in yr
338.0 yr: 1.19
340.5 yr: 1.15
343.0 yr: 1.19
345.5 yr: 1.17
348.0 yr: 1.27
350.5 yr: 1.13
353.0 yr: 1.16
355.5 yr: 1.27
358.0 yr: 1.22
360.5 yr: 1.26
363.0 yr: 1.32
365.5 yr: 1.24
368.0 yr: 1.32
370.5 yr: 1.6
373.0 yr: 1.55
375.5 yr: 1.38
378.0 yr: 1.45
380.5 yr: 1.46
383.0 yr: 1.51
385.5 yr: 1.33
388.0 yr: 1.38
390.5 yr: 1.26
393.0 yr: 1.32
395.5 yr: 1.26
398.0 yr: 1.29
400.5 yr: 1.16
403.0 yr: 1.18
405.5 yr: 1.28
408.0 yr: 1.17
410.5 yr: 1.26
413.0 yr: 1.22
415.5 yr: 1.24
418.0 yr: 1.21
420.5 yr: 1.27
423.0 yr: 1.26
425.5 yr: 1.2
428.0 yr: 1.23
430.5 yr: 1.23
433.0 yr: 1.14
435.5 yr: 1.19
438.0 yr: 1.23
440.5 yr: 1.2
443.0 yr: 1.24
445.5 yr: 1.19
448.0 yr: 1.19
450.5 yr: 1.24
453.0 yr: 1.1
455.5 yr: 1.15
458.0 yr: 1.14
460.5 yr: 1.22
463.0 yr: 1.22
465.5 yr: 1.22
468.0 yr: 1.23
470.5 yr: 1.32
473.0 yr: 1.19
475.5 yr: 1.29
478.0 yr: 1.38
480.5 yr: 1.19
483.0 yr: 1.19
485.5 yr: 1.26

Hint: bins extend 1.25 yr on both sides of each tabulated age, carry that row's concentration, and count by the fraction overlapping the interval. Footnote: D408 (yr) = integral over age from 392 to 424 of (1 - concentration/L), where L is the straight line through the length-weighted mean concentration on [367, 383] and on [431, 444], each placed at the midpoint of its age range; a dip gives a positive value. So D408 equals 2.1 yr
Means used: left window 1.47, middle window 1.24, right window 1.2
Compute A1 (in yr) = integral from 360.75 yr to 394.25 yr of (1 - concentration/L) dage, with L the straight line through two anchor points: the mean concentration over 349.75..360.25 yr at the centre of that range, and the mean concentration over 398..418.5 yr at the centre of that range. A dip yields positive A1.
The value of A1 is -5.0 yr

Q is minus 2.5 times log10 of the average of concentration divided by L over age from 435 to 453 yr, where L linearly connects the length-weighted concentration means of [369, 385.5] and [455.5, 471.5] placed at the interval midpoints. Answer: 0.06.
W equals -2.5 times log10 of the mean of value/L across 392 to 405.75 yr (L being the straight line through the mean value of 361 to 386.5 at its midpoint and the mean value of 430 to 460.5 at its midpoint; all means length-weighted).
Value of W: 0.07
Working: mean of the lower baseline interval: 1.41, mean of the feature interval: 1.24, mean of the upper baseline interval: 1.19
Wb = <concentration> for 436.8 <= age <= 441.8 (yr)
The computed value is 1.22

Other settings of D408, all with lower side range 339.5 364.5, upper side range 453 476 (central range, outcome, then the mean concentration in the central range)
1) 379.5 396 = -2.03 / 1.36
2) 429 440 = 0.12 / 1.2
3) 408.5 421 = -0.22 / 1.23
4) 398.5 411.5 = -0.01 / 1.21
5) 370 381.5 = -2.53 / 1.48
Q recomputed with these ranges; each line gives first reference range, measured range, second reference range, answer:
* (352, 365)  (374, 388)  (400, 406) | -0.163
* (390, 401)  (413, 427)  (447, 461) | -0.008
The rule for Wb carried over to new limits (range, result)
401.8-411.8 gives 1.22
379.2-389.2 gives 1.42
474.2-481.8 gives 1.29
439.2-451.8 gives 1.21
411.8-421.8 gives 1.24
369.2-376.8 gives 1.51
